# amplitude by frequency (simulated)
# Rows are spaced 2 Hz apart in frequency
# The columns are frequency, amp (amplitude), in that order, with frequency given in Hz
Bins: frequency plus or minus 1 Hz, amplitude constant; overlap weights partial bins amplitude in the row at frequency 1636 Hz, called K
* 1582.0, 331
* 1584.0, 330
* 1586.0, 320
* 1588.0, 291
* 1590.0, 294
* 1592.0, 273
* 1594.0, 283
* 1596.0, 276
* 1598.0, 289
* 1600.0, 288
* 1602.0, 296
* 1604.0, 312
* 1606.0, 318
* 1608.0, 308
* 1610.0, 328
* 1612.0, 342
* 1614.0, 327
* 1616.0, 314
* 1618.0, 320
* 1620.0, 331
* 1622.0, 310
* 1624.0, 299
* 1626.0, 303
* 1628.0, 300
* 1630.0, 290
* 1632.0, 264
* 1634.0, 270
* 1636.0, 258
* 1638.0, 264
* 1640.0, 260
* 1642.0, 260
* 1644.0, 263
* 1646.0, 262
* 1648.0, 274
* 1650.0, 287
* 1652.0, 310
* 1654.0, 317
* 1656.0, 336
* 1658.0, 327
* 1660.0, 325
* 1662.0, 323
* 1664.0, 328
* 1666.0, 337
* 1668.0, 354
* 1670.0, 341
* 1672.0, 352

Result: 258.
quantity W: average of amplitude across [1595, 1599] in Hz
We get 282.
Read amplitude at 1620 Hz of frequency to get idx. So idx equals 331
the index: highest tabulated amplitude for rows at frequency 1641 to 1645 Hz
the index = 263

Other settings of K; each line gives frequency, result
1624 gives 299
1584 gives 330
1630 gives 290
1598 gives 289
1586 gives 320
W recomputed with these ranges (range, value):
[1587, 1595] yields 285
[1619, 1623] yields 320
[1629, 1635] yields 275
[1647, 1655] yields 297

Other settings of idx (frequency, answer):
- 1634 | 270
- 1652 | 310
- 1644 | 263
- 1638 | 264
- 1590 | 294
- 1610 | 328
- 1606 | 318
